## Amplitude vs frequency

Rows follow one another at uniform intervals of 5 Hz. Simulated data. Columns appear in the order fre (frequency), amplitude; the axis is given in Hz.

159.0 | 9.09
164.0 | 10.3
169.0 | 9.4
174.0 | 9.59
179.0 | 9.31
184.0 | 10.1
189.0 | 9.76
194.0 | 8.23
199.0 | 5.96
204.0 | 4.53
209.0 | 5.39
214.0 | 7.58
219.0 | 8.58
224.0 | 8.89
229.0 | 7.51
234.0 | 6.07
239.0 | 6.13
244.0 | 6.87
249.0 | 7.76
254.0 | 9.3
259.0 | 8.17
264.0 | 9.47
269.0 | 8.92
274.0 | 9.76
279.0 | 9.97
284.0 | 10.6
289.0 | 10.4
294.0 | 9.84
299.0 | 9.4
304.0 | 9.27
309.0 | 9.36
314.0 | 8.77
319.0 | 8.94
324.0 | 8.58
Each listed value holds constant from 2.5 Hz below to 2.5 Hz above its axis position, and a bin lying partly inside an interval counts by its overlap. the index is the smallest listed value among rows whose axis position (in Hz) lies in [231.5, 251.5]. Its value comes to 6.07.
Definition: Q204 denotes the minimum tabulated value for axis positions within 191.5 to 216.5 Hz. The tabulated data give 4.53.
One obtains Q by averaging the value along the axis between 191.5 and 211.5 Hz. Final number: 6.03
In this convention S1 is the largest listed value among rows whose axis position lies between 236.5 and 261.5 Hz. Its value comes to 9.3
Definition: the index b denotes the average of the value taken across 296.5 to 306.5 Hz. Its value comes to 9.33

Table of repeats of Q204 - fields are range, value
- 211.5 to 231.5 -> 7.51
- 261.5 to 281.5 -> 8.92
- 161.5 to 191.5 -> 9.31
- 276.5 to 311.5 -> 9.27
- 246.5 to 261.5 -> 7.76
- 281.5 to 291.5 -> 10.4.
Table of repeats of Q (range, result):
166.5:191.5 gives 9.63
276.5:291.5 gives 10.3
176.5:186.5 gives 9.71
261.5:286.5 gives 9.74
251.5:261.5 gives 8.73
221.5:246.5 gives 7.09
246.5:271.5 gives 8.72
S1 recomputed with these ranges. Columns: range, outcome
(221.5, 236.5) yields 8.89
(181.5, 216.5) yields 10.1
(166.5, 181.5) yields 9.59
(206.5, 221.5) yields 8.58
